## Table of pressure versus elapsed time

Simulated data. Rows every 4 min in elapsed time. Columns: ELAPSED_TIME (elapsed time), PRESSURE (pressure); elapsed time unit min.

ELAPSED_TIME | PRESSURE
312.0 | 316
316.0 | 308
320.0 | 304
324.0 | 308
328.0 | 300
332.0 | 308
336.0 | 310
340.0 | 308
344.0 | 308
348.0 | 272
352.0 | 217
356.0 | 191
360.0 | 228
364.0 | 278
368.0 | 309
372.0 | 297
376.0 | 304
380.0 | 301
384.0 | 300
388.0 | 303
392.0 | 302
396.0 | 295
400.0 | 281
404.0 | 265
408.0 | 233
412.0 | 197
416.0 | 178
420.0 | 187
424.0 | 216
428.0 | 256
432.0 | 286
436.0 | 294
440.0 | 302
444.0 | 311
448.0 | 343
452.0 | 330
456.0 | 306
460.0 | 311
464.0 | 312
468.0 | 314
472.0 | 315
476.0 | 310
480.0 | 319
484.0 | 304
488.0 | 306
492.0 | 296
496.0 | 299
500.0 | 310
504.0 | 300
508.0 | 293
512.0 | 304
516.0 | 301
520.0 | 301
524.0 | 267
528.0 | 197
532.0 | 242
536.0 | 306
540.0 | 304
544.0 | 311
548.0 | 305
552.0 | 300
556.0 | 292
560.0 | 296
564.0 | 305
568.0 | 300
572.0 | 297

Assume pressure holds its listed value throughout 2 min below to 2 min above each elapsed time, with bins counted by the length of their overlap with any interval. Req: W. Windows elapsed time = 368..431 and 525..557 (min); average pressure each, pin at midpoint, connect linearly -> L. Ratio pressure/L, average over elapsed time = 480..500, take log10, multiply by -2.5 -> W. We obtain -0.110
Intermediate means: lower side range 263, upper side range 281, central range 304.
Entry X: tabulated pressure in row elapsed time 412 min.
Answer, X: 197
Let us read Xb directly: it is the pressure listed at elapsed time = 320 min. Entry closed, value 304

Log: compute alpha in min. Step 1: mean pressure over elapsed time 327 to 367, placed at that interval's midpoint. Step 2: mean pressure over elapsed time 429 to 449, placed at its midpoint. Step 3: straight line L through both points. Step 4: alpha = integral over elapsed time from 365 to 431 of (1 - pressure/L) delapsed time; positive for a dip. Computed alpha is 5.4 min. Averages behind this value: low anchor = 272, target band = 265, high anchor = 303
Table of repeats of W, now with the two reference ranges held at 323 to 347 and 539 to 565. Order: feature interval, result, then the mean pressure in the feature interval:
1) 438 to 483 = -0.04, 315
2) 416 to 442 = 0.21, 251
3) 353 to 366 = 0.30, 231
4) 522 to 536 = 0.23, 245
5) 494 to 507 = 0.00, 302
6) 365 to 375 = 0.02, 301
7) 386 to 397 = 0.01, 300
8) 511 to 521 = 0.00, 302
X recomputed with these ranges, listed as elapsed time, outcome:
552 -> 300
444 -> 311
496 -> 299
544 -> 311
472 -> 315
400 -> 281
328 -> 300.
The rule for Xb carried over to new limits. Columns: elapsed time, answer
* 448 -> 343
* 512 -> 304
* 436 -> 294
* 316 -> 308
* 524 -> 267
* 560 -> 296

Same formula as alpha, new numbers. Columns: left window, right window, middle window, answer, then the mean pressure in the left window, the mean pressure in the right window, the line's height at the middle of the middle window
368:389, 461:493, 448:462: -0.52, 302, 310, 308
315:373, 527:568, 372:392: -1.26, 282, 289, 284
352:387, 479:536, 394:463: 2.32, 273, 289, 280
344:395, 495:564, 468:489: -1.87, 277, 290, 286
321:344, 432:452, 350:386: 4.55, 307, 312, 308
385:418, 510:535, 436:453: -3.59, 258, 270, 262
